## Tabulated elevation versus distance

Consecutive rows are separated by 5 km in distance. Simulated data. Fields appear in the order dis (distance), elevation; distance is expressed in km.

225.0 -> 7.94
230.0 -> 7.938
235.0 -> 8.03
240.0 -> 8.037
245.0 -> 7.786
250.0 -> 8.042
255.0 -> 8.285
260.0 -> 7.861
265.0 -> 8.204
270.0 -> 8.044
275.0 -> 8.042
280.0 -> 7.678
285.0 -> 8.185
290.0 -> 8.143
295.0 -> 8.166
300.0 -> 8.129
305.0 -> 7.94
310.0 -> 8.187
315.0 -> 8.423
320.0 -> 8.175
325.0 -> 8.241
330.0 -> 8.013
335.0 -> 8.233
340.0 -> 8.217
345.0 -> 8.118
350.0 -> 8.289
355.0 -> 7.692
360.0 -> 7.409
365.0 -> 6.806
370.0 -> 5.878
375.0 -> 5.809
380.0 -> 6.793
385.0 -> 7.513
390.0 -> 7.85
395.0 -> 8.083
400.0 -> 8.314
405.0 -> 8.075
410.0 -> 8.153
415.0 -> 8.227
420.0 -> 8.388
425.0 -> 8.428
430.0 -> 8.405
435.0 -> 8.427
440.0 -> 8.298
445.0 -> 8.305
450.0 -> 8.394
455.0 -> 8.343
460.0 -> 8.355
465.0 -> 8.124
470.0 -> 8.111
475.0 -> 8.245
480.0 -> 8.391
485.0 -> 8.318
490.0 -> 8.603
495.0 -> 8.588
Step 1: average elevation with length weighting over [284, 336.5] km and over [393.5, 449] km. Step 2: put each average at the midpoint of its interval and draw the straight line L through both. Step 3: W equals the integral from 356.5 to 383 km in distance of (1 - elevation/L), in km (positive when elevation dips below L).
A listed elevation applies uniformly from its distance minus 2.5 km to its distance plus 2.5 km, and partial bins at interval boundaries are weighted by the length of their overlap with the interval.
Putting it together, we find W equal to 5.2 km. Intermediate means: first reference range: 8.17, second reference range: 8.29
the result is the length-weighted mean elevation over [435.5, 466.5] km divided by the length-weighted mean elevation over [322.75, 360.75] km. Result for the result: 1.03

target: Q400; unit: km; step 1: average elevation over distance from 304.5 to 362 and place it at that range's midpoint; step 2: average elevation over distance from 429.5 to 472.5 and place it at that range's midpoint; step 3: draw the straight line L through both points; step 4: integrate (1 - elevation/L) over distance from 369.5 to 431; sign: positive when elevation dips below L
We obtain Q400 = 3.64 km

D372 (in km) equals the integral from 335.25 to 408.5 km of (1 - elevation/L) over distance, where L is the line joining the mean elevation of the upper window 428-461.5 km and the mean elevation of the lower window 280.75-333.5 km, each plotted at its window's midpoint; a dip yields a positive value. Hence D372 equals 6.4 km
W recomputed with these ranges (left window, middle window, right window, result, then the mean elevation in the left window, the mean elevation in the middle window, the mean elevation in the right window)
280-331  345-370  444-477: 2.3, 8.14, 7.44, 8.27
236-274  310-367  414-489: 1.2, 8.04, 7.98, 8.32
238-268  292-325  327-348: -0.3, 8.04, 8.17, 8.15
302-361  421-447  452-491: -0.4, 8.1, 8.37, 8.3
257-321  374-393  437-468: 2.5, 8.09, 7.11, 8.3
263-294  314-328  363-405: -1.0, 8.05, 8.25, 7.19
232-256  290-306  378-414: -0.3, 8.02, 8.1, 7.86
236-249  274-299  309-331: 0.2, 7.94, 8.05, 8.22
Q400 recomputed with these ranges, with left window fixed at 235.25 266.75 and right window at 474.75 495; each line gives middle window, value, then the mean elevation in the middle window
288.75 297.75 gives -0.1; 8.16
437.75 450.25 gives 0.1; 8.32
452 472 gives 0.4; 8.24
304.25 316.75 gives -0.1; 8.2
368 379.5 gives 3.1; 6.01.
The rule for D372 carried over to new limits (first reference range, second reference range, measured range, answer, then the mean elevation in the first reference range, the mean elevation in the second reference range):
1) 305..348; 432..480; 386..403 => 0.44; 8.19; 8.3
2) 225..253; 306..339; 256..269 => -0.05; 7.97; 8.2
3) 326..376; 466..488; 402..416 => -0.51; 7.52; 8.26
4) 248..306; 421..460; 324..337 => 0.02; 8.06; 8.37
